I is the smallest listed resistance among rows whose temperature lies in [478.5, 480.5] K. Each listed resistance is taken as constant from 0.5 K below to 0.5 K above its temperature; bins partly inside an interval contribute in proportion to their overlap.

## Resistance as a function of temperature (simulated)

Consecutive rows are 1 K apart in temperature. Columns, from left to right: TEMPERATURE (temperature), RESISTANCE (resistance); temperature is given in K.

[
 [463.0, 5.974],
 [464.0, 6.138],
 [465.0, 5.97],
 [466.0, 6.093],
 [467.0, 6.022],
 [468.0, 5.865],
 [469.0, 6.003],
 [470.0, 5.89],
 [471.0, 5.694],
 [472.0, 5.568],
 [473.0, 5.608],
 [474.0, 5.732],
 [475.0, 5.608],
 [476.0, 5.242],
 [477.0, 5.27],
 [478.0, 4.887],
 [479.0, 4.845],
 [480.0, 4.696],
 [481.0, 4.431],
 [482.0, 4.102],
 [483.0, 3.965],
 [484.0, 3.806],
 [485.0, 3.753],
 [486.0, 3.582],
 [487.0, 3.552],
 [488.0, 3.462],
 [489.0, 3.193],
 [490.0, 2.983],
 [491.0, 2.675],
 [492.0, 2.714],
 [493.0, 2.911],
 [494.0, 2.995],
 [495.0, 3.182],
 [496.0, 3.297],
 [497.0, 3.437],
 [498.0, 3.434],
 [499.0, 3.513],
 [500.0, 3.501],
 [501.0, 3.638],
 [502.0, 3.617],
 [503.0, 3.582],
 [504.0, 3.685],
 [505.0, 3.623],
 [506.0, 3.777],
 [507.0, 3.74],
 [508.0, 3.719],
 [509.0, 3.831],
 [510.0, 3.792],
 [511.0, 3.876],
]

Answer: 4.696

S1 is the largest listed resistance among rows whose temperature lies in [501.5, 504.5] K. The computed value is 3.685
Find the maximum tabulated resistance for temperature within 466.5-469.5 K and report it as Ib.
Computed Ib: 6.022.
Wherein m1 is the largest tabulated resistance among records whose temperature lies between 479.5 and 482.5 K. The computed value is 4.696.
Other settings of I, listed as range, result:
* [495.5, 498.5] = 3.297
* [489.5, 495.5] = 2.675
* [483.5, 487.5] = 3.552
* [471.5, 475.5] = 5.568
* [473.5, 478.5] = 4.887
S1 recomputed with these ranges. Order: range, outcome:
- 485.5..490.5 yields 3.582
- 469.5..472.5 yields 5.89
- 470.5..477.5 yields 5.732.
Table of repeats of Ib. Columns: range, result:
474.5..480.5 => 5.608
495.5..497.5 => 3.437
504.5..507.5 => 3.777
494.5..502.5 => 3.638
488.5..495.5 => 3.193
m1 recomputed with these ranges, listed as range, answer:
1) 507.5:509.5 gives 3.831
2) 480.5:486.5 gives 4.431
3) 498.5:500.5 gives 3.513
